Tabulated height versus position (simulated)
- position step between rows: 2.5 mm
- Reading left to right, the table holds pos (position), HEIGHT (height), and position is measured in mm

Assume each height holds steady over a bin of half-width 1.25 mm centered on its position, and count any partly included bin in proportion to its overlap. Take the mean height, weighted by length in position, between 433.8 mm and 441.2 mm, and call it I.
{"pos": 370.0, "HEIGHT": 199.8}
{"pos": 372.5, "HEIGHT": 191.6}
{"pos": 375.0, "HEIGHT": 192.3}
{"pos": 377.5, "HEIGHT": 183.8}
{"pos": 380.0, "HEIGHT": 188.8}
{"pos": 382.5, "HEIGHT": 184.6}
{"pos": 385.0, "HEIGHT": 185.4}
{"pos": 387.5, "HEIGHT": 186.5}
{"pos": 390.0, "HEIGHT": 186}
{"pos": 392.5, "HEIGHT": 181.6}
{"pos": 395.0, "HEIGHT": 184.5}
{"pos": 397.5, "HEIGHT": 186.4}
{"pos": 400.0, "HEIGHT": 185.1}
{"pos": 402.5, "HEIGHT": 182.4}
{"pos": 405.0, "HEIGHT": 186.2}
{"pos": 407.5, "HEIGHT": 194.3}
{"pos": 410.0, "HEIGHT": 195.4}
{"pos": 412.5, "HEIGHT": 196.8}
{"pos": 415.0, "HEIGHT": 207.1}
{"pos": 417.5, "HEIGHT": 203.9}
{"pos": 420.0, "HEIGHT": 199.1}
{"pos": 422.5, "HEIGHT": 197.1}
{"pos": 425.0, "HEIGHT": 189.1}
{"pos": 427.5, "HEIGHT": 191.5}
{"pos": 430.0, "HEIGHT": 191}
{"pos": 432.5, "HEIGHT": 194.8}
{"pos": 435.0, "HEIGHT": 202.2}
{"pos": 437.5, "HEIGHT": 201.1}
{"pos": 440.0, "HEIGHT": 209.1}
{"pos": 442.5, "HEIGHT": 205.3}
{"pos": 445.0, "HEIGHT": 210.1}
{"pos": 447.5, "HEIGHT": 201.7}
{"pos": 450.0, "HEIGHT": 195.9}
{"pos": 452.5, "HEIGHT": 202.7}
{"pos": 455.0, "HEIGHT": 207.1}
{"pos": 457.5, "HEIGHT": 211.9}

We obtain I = 204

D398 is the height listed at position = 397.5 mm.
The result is 186.4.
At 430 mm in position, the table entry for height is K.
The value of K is 191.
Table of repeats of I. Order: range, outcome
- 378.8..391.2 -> 186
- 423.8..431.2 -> 191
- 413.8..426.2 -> 199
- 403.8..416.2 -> 196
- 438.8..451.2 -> 204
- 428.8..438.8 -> 197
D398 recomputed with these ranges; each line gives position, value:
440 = 209.1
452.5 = 202.7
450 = 195.9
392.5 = 181.6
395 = 184.5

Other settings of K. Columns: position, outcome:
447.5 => 201.7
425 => 189.1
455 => 207.1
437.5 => 201.1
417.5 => 203.9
